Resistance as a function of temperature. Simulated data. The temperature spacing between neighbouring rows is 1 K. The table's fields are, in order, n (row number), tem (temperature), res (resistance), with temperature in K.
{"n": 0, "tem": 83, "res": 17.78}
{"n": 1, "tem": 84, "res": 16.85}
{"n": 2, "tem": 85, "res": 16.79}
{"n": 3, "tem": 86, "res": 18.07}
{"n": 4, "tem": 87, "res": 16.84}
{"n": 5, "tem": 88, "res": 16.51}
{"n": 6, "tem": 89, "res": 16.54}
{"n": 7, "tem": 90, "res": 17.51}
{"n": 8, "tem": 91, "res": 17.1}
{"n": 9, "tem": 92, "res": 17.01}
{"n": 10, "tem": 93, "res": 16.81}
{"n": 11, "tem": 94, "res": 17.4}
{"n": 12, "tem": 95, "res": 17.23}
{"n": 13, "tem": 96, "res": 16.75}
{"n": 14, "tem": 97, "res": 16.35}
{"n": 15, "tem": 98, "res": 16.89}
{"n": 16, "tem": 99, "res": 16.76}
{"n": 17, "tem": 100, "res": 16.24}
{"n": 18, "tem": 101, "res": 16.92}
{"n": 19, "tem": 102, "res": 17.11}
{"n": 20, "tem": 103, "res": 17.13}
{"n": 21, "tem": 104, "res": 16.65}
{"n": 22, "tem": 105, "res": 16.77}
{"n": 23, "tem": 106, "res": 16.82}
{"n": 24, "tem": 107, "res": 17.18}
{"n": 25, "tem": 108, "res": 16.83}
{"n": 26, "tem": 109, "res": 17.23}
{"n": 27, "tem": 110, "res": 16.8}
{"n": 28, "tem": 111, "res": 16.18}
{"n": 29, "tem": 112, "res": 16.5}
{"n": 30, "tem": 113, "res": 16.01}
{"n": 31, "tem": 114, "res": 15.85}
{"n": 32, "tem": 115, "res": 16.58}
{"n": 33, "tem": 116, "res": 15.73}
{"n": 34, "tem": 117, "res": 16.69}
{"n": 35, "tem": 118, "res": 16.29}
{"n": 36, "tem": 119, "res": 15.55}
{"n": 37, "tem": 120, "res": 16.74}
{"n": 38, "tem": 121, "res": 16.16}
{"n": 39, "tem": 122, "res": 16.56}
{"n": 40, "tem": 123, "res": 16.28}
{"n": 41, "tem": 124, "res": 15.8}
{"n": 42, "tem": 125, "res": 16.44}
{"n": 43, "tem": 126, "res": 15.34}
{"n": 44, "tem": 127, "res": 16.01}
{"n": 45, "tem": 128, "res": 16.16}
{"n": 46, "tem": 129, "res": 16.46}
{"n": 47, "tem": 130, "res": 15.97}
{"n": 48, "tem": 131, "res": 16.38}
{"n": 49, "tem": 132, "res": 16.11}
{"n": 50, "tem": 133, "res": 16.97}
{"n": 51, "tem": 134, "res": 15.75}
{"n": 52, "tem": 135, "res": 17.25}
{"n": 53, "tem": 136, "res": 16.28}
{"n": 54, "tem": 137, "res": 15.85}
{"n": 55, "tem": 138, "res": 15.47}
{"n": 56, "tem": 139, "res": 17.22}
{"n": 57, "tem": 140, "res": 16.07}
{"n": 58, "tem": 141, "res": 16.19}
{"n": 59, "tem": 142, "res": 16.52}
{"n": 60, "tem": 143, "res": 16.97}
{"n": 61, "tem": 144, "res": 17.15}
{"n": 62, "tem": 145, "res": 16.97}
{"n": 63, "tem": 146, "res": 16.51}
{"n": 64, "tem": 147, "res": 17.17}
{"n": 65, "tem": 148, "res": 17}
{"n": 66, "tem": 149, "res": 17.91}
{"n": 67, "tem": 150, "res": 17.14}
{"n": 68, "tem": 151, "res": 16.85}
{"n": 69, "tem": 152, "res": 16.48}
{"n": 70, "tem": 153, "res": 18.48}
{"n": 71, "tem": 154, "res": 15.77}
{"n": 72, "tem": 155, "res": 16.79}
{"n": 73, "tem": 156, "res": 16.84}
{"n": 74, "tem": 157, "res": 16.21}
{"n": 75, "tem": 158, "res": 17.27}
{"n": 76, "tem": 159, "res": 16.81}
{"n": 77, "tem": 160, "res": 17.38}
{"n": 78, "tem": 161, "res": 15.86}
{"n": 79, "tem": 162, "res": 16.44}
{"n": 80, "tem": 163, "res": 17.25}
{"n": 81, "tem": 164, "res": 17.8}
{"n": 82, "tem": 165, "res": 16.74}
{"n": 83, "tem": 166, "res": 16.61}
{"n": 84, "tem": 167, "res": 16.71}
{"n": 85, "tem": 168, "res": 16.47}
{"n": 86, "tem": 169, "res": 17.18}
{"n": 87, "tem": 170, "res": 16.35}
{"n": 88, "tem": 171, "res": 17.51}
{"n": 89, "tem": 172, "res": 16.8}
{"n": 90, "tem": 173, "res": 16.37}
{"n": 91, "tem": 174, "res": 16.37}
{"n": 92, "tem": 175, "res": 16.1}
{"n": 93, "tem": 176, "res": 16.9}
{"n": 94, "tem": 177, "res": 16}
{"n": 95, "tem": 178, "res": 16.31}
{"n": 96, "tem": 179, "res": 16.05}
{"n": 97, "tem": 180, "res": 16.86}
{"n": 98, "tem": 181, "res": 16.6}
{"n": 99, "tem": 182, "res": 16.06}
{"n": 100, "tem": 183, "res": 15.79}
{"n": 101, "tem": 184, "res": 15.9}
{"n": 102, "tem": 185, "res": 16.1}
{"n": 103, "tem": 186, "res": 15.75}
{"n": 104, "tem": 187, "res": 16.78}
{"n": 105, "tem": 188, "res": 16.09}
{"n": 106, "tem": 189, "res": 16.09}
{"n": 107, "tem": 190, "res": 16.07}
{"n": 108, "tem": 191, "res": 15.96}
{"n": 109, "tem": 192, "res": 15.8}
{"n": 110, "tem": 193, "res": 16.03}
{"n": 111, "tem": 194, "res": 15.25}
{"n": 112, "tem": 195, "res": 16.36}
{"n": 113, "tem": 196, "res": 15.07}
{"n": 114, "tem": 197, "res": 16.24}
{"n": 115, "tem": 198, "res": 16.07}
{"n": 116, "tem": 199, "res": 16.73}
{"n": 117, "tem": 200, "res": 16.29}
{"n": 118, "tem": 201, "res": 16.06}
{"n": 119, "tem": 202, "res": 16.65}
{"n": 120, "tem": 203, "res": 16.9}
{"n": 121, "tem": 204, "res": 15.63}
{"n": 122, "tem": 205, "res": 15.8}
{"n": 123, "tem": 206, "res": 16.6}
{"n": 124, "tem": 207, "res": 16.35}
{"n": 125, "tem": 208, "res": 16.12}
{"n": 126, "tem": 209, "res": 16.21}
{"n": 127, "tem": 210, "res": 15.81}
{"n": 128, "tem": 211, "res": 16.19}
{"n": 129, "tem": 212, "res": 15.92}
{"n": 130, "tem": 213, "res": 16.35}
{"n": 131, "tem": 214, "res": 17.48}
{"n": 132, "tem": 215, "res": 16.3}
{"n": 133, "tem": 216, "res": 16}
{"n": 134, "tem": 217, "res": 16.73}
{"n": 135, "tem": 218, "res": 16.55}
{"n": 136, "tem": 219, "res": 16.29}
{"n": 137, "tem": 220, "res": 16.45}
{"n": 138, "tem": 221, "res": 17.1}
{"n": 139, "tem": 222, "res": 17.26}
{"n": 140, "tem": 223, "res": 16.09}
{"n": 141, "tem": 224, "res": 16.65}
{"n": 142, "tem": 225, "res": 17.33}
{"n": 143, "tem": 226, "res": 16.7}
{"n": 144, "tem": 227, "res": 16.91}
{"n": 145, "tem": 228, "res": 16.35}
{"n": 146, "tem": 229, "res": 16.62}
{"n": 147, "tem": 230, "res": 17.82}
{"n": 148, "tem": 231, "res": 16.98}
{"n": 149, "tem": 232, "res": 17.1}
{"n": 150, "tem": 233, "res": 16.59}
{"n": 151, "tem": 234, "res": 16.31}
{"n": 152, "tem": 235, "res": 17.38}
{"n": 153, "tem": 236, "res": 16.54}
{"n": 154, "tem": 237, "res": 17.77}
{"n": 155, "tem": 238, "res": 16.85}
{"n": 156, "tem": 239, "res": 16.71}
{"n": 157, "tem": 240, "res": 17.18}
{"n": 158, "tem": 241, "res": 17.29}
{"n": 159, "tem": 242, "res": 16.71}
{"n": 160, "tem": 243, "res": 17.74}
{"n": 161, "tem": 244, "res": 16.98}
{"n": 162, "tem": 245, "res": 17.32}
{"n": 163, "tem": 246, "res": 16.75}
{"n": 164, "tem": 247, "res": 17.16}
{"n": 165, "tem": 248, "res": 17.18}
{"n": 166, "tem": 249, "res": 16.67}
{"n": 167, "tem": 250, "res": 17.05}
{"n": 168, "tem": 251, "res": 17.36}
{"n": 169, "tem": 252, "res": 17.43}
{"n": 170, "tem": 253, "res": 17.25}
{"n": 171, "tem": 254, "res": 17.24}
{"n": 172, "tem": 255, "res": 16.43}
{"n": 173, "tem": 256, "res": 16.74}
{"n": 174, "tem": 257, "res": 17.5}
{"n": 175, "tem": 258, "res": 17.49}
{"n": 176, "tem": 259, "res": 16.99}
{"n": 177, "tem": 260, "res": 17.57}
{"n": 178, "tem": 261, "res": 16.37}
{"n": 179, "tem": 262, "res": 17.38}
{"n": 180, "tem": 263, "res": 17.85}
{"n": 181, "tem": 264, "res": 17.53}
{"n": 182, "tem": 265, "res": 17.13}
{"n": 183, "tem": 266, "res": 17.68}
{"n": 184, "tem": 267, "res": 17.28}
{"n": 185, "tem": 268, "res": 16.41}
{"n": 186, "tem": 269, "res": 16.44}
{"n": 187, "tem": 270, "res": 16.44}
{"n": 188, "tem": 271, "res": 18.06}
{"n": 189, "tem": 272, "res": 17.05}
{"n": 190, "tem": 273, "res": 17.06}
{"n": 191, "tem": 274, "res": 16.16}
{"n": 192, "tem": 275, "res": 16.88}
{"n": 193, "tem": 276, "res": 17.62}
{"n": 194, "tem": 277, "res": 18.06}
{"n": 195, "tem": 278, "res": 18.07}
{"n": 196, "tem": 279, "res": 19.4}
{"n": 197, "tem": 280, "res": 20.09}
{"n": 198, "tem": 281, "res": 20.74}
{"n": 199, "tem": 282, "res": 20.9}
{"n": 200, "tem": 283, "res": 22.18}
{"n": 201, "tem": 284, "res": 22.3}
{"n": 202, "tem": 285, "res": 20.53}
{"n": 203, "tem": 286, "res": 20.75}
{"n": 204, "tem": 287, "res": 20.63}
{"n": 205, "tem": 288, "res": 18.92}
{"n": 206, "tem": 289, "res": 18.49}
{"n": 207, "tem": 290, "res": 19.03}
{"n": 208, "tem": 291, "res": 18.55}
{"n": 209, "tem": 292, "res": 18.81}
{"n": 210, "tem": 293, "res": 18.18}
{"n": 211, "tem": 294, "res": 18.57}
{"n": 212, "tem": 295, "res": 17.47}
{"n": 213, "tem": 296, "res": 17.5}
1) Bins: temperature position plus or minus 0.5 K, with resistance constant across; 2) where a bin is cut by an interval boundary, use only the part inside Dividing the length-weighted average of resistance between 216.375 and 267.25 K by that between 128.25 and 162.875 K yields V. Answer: 1.02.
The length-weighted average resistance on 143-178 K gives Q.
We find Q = 16.8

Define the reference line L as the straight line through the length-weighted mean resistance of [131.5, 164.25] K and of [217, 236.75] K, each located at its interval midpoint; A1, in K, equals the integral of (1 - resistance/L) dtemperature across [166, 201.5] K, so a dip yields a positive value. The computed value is 1.1 K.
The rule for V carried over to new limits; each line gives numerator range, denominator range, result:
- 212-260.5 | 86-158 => 1.02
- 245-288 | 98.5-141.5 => 1.09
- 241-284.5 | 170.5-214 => 1.09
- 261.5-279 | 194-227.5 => 1.06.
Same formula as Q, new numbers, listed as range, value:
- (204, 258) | 16.8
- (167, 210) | 16.3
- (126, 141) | 16.2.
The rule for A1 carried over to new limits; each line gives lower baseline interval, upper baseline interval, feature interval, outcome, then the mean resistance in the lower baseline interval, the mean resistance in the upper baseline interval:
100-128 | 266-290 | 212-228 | 1.12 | 16.4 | 18.7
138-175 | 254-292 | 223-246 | 1.03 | 16.8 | 18.2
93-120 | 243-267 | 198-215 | 0.70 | 16.6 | 17.2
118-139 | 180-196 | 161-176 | -0.60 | 16.2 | 16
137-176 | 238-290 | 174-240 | 3.33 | 16.8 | 17.9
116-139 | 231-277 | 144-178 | -0.76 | 16.2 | 17.1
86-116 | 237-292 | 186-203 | 1.27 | 16.8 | 17.9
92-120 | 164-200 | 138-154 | -0.41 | 16.6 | 16.3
